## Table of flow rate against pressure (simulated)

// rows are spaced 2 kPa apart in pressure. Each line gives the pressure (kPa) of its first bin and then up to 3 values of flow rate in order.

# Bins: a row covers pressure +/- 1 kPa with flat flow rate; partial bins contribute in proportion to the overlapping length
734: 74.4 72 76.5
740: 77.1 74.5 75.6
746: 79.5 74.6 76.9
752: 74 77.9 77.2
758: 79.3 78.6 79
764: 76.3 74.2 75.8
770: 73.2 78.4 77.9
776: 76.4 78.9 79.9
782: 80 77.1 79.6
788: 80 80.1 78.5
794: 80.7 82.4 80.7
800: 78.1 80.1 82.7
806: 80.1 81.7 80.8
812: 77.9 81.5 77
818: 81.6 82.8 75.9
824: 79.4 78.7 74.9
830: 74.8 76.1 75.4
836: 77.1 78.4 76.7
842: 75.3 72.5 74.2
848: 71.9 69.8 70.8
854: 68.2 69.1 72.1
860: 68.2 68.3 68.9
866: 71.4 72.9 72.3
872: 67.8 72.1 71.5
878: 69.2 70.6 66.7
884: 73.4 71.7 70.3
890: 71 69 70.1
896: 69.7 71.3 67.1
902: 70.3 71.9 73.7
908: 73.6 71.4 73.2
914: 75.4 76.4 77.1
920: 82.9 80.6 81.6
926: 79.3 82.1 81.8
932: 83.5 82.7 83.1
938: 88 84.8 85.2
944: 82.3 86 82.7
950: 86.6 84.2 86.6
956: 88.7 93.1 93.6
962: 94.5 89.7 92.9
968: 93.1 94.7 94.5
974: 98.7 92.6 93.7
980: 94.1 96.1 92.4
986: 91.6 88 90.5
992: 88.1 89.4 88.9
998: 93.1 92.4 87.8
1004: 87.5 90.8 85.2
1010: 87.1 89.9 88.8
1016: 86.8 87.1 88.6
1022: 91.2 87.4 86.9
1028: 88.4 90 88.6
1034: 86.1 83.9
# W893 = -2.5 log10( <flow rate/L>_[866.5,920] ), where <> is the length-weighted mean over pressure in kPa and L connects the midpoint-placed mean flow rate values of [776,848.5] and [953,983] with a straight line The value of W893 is 0.20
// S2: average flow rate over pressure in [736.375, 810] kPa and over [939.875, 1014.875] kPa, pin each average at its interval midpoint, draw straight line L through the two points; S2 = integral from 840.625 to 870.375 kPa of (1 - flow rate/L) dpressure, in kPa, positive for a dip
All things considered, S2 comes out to 4.2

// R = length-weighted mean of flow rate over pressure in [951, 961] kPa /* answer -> 89.2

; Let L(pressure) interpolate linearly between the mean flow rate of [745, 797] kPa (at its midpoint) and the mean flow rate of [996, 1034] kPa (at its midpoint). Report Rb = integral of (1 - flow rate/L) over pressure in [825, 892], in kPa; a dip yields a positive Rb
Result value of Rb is 7.9 kPa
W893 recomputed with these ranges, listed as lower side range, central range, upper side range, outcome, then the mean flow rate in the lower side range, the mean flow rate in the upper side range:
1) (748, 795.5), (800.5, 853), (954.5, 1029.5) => 0.051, 77.8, 90.7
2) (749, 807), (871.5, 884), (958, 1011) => 0.208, 78.4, 91.6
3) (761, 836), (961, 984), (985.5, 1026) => -0.080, 78.6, 88.9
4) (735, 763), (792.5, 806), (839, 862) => -0.092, 76.6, 71.6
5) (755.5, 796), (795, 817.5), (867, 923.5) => -0.050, 78.2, 72.3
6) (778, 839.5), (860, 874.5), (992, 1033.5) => 0.165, 79.1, 88.7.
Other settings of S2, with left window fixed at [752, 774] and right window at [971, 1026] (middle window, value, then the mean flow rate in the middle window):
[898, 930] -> 3.65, 75.8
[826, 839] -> 0.73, 76.3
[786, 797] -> -0.24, 80.3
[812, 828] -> 0.20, 79.2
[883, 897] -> 2.23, 70.7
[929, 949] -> 0.68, 84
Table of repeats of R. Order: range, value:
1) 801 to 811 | 81.1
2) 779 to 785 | 79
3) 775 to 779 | 77.7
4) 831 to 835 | 75.8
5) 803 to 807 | 81.4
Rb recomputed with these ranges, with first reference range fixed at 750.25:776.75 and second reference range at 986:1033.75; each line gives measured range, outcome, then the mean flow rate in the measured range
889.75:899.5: 1.5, 70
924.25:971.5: -0.6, 86.9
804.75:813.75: -0.1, 80.3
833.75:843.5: 0.5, 76.5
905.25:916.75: 1.4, 73.9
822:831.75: 0.4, 76.8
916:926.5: 0.6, 80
